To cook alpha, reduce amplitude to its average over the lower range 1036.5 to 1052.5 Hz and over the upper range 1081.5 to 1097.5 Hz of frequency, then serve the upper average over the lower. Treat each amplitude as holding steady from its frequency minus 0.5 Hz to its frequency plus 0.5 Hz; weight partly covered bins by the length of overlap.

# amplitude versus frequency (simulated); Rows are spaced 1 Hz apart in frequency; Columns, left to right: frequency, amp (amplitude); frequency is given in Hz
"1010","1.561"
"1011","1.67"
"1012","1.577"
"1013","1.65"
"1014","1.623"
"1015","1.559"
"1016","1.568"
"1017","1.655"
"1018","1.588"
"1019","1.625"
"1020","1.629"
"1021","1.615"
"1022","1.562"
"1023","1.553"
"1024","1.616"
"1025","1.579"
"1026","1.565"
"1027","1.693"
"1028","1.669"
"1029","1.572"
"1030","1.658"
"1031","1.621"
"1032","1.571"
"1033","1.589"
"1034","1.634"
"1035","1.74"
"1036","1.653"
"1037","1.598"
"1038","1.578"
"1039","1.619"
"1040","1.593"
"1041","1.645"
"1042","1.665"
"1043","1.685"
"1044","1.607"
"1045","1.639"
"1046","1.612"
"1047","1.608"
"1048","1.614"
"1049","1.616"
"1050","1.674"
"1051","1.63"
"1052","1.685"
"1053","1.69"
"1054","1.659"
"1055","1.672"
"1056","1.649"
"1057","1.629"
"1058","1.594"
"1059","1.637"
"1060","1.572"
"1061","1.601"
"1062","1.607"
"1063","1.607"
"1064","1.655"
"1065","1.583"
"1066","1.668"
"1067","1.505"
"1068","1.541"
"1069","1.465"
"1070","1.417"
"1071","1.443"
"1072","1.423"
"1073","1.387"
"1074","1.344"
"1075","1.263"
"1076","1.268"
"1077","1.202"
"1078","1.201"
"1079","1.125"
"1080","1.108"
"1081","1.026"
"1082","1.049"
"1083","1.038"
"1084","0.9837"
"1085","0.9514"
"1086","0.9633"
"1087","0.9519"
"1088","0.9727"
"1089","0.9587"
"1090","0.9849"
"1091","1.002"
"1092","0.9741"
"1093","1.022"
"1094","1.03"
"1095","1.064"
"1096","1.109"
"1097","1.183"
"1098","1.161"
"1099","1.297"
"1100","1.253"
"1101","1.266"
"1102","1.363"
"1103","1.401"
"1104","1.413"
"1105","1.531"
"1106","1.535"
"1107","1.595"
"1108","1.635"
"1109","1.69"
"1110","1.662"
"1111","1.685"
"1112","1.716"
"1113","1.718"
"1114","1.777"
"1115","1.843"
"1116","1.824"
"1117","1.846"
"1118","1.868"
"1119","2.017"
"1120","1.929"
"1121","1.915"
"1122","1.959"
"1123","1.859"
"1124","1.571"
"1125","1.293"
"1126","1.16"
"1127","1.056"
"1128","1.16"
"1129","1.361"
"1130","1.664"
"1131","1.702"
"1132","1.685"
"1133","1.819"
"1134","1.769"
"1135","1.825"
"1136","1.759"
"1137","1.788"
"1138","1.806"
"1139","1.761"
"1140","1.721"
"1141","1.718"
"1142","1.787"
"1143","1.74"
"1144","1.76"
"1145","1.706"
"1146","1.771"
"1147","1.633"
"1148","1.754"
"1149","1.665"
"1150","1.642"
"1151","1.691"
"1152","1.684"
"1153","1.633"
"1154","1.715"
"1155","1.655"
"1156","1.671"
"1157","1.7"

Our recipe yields 0.62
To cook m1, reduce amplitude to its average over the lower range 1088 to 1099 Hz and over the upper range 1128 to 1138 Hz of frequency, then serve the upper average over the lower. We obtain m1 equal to 1.60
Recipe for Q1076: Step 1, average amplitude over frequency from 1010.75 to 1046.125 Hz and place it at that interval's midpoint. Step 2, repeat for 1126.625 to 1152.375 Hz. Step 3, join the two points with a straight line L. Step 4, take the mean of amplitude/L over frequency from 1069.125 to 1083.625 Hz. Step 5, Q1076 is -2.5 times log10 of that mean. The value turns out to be 0.31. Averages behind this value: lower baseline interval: 1.62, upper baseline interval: 1.67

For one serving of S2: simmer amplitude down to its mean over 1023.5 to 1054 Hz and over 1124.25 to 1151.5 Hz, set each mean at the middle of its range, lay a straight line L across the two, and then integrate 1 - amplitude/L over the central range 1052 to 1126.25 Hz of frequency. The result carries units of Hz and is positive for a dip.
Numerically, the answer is 9.3 Hz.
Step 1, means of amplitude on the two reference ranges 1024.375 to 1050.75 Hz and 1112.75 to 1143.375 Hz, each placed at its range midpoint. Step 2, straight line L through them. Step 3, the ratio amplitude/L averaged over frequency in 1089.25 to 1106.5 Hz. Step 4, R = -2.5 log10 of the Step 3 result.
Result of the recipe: 0.36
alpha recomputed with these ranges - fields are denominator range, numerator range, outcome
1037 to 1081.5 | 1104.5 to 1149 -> 1.11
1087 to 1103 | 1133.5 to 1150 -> 1.57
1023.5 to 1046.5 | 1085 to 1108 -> 0.73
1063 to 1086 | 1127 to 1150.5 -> 1.29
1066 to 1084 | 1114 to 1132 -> 1.29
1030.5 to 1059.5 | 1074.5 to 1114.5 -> 0.77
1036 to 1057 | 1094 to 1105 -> 0.77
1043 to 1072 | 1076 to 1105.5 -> 0.70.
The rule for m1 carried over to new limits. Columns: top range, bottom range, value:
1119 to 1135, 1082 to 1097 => 1.60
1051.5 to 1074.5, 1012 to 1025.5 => 0.98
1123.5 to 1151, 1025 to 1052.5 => 1.00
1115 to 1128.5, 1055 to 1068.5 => 1.03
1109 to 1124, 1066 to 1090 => 1.51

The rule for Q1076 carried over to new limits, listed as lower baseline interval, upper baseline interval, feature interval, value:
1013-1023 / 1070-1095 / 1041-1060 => -0.207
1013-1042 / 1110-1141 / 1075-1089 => 0.478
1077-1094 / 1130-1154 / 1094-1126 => -0.171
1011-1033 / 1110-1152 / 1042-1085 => 0.118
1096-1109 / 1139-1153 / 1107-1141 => -0.099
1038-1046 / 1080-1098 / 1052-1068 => -0.162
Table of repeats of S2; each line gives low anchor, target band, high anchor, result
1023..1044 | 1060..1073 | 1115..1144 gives 0.9 Hz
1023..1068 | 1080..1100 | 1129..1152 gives 7.5 Hz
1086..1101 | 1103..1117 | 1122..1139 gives -3.8 Hz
